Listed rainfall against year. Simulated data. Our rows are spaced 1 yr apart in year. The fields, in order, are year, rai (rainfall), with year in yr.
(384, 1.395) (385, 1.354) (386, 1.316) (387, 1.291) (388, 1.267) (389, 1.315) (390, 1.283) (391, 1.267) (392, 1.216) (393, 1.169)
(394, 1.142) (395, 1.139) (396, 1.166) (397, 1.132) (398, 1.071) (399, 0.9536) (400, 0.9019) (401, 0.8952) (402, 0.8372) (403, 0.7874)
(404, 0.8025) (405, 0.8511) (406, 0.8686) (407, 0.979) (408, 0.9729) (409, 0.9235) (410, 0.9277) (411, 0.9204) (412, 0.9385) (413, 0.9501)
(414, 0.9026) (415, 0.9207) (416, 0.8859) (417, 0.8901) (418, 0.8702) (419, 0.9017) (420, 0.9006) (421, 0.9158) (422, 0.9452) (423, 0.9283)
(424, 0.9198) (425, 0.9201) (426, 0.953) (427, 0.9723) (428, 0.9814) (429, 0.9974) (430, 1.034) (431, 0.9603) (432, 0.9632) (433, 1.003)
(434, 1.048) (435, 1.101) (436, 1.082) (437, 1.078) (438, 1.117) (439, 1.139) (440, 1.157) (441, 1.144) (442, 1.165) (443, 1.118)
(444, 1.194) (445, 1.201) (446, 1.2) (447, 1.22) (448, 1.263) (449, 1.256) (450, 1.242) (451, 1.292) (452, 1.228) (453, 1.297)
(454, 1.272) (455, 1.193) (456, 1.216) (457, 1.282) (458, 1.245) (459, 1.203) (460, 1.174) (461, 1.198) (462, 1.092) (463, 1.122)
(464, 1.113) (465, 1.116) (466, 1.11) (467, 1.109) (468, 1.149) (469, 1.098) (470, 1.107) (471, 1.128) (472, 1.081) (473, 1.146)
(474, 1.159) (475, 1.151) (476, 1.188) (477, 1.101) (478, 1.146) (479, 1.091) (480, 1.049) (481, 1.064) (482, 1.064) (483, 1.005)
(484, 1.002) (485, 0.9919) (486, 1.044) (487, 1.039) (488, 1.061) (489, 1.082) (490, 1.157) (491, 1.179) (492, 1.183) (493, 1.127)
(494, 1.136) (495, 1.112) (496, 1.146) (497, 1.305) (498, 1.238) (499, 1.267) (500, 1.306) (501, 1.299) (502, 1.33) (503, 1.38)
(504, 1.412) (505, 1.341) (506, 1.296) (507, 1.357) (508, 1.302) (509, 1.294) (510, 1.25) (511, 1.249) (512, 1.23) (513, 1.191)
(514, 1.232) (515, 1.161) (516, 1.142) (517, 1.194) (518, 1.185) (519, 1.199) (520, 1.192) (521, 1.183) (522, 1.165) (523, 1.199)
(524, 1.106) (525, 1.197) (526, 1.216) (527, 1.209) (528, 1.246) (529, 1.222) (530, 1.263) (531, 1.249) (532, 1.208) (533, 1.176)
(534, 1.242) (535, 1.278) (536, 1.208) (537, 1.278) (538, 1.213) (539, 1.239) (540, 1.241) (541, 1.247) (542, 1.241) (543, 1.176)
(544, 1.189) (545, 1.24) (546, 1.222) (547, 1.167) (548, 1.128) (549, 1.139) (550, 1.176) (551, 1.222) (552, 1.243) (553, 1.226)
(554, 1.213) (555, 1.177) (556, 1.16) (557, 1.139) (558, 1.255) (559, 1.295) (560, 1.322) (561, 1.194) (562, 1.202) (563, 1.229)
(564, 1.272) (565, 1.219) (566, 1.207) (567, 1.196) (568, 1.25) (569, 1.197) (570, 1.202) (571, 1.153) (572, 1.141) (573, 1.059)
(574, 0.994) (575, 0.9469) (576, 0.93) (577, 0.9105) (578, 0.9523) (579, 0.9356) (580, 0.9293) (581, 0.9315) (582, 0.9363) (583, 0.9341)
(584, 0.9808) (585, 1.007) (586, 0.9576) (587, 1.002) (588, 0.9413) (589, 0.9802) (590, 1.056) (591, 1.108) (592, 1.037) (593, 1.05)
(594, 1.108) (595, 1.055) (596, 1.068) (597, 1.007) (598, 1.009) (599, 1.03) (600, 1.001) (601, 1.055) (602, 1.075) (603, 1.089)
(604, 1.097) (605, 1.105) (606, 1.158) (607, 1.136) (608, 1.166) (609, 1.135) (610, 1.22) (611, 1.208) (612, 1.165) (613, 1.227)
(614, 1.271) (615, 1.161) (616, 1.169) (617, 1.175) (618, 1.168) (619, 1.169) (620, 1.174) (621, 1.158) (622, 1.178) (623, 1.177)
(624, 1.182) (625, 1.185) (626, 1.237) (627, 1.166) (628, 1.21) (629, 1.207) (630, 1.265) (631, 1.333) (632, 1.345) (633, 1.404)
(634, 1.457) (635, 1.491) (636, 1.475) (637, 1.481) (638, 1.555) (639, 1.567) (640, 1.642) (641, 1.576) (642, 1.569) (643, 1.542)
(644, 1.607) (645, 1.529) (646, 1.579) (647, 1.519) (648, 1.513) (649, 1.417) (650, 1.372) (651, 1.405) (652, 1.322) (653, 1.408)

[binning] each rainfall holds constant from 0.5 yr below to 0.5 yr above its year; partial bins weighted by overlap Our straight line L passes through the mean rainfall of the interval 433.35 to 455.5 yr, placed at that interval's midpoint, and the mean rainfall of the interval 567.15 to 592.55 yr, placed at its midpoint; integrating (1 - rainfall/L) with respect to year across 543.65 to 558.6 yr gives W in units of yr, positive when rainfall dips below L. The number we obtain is -2.0 yr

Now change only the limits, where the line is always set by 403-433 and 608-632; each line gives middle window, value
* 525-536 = -1.5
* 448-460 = -3.3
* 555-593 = 1.7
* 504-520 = -2.9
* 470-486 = -1.3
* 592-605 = 1.3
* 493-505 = -2.6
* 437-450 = -3.0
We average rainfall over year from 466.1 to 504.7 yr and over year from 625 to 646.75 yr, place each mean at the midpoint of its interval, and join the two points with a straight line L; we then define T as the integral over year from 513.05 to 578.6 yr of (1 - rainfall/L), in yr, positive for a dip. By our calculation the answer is 4.0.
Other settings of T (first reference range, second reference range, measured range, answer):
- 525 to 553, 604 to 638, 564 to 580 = 1.8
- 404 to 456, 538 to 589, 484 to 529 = -4.7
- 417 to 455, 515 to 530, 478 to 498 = 0.8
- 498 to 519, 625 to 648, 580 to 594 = 3.9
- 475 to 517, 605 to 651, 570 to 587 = 3.8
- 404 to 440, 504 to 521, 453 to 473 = -1.4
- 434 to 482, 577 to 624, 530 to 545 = -1.5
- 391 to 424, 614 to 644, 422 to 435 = 0.2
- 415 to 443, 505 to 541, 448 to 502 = -2.4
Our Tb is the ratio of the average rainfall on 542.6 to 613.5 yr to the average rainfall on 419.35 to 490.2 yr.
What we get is 1.01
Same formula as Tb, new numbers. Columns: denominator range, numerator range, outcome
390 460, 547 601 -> 1.04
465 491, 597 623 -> 1.04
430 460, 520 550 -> 1.04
